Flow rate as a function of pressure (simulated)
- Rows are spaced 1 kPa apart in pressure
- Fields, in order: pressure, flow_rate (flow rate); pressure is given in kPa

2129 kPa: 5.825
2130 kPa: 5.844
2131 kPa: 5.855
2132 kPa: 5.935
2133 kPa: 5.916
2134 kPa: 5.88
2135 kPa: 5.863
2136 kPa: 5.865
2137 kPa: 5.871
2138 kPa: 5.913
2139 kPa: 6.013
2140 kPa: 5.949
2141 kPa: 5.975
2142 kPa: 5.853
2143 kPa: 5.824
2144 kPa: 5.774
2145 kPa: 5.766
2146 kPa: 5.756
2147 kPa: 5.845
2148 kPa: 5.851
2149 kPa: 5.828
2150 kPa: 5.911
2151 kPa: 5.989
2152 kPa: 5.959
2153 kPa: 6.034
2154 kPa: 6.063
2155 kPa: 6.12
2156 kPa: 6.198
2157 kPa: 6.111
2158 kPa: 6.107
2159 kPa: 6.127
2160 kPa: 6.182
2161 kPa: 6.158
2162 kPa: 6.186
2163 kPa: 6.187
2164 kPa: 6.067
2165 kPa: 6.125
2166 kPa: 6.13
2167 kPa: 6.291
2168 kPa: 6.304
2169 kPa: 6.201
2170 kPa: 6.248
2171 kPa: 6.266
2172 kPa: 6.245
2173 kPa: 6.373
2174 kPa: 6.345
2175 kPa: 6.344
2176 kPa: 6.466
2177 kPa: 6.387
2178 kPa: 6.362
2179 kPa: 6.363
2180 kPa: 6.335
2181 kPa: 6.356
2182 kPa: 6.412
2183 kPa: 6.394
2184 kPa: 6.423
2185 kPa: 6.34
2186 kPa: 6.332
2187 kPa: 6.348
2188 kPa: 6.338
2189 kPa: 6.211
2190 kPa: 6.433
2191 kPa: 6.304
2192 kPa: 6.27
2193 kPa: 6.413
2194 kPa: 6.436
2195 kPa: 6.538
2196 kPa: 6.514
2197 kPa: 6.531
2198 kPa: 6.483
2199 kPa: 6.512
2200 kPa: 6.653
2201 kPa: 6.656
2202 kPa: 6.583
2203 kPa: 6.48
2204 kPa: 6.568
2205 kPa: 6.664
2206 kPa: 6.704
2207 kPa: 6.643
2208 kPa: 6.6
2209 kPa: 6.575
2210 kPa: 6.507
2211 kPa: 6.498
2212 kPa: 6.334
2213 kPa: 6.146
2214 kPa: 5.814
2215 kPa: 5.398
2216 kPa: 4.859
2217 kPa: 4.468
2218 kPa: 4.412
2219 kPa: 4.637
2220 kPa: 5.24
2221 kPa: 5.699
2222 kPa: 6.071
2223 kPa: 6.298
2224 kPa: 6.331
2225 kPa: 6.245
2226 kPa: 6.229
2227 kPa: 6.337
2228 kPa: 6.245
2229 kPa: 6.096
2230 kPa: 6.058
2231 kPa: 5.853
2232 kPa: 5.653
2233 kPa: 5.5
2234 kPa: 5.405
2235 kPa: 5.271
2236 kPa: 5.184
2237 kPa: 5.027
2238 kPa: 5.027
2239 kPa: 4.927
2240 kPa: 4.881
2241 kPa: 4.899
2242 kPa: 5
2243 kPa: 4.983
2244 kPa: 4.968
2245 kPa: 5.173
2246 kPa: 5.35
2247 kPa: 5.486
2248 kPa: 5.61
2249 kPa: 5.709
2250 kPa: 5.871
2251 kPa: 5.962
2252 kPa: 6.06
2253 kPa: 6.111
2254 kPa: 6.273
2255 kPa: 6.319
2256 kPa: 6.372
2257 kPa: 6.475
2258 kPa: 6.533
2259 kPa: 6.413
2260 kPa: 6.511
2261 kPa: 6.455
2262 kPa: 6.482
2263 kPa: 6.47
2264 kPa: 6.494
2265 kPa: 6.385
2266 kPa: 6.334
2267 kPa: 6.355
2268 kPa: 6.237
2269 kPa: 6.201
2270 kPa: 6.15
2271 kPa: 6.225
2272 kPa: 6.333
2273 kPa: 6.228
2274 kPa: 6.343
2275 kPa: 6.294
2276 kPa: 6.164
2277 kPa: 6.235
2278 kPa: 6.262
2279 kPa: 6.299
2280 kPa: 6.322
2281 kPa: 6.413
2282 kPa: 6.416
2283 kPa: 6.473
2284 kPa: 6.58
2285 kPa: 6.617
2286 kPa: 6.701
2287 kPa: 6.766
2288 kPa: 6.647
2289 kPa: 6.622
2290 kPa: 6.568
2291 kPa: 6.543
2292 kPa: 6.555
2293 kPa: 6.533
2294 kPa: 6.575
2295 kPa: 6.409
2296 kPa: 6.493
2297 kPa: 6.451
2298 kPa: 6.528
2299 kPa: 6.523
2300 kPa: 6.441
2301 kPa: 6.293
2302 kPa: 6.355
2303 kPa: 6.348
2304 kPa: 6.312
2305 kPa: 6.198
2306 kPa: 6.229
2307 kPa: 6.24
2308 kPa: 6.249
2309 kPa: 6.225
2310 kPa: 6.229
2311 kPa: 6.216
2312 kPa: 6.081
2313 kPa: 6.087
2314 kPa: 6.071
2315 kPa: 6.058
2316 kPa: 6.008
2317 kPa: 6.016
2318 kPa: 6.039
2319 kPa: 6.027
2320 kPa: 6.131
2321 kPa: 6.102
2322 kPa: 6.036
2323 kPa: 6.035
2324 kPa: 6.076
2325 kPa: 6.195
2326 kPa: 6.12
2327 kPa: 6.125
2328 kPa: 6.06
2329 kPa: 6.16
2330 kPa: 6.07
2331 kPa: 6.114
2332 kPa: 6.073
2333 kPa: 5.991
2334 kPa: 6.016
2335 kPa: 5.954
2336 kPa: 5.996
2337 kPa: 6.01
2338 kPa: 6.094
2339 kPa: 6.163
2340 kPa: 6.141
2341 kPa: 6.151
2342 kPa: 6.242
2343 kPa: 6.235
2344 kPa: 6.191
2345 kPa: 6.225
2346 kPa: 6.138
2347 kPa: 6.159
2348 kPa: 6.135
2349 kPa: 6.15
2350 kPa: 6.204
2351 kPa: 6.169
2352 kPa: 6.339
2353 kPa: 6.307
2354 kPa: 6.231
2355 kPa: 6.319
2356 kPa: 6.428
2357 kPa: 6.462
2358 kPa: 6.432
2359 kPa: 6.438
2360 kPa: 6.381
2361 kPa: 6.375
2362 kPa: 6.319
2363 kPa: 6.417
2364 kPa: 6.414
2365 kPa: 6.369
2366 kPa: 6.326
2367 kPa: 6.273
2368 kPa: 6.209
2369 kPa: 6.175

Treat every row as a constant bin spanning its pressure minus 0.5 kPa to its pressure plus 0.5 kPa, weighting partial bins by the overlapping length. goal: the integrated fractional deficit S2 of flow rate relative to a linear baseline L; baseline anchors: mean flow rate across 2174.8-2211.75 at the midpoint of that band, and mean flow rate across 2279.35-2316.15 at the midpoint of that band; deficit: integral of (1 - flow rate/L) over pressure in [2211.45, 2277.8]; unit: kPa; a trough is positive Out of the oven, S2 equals 6.1 kPa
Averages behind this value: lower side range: 6.46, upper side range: 6.39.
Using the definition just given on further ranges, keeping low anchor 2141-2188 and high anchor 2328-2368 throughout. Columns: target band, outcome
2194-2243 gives 2.2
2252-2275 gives -0.6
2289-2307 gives -0.7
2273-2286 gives -0.4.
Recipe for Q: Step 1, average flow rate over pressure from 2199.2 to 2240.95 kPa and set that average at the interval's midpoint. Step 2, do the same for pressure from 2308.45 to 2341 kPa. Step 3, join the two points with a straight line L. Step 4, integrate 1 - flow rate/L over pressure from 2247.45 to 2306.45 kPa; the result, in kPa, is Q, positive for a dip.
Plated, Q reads -3.6 kPa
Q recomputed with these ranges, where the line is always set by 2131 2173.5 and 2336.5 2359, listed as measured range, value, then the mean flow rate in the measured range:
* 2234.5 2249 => 2.30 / 5.15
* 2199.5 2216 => -0.80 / 6.38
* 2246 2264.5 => -0.13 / 6.18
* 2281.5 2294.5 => -0.88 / 6.58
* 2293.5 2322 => -0.26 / 6.24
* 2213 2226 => 1.25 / 5.51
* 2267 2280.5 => -0.23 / 6.26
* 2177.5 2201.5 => -1.38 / 6.41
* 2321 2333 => 0.22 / 6.09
